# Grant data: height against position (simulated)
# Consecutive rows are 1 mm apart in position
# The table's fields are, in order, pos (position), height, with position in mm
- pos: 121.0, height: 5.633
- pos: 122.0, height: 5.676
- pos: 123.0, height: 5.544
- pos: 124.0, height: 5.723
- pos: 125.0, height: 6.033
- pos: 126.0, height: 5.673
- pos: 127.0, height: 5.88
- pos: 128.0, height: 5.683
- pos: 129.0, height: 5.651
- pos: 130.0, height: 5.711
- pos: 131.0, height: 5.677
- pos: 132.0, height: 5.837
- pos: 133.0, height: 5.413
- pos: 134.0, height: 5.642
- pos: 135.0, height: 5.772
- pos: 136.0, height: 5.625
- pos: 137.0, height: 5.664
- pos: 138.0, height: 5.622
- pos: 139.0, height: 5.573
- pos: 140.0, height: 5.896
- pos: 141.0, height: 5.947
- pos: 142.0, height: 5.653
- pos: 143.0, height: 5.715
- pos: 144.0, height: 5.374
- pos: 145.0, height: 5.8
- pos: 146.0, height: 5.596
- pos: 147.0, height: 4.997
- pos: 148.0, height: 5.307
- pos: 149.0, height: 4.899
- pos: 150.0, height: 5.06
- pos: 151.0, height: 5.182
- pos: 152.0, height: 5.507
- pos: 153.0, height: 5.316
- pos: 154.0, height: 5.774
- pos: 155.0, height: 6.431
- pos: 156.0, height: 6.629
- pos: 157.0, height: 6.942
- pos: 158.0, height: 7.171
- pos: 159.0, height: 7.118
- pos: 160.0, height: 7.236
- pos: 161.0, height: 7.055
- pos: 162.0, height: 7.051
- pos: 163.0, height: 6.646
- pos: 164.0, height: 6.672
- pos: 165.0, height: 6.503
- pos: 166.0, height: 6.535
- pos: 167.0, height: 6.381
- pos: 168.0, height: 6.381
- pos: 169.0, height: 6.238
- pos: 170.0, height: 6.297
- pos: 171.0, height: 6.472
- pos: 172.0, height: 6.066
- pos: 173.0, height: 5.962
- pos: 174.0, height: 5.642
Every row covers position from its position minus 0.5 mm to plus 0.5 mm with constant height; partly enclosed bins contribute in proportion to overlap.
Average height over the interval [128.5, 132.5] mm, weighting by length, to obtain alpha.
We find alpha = 5.72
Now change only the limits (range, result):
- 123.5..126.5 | 5.81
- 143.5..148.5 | 5.41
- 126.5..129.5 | 5.74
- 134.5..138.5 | 5.67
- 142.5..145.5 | 5.63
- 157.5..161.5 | 7.14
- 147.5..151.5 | 5.11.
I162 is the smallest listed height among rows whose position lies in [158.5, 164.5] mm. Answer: 6.646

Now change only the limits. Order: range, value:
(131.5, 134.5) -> 5.413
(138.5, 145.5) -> 5.374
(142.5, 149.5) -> 4.899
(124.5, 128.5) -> 5.673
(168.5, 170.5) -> 6.238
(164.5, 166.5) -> 6.503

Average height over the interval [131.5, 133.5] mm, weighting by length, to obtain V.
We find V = 5.62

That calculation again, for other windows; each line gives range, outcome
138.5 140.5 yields 5.73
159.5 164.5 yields 6.93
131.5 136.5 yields 5.66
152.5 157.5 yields 6.22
